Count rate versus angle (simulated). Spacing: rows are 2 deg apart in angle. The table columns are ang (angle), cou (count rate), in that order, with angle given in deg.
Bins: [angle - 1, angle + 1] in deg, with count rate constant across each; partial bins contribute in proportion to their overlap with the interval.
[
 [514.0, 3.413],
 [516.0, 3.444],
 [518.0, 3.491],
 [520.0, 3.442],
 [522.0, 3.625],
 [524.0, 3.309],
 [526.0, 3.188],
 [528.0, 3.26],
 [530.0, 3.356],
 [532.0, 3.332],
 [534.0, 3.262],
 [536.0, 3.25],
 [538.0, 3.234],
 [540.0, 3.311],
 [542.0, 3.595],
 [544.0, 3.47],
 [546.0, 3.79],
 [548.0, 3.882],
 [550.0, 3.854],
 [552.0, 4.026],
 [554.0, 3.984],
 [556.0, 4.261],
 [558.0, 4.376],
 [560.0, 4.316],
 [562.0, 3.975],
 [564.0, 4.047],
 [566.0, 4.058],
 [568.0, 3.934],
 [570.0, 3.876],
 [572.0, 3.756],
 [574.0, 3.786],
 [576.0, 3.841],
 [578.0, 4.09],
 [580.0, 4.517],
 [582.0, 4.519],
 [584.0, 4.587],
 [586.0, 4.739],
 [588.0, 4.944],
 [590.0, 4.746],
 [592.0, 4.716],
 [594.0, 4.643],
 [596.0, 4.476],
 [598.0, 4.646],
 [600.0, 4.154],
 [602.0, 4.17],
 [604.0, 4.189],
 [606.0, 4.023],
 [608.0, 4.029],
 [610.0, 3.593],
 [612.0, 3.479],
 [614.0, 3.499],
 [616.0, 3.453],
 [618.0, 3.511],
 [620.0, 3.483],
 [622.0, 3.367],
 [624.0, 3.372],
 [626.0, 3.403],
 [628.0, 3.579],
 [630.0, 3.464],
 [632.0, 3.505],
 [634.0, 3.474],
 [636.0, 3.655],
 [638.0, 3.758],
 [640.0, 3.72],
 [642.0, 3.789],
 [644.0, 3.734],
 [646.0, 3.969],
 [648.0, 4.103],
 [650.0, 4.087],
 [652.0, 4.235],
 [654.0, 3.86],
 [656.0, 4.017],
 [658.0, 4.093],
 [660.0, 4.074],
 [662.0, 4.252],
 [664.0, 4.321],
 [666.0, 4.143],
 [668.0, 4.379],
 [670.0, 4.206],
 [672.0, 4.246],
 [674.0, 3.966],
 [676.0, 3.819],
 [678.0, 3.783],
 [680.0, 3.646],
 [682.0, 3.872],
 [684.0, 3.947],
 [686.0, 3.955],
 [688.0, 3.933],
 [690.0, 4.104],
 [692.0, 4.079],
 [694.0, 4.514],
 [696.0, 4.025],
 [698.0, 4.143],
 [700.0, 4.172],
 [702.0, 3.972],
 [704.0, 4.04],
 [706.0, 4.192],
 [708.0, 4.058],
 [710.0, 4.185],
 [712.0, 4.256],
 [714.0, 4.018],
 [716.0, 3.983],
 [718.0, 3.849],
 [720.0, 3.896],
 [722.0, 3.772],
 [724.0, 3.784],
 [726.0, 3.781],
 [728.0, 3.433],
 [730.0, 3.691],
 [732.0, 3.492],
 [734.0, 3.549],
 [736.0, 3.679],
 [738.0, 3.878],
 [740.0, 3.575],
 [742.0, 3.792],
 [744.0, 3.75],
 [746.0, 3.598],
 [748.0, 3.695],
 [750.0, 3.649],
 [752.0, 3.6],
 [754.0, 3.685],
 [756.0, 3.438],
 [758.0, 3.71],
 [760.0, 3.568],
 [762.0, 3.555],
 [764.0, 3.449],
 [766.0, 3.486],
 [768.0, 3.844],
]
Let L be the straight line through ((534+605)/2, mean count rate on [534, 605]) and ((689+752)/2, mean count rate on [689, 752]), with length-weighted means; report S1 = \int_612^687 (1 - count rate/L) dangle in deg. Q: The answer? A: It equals 2.9 deg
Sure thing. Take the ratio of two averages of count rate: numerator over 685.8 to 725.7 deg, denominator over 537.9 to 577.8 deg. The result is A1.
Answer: 1.04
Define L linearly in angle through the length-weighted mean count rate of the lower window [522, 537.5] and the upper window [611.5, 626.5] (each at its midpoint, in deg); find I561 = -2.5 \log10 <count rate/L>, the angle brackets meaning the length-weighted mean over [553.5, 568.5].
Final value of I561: -0.227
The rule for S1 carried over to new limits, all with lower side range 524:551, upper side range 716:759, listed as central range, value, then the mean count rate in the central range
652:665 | -1.89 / 4.11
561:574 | -1.69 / 3.93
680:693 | -1.19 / 3.96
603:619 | -0.87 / 3.72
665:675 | -1.62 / 4.19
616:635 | 0.47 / 3.46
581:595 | -4.78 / 4.7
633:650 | -1.07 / 3.79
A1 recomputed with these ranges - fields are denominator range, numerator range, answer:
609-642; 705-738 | 1.09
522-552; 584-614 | 1.24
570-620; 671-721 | 0.97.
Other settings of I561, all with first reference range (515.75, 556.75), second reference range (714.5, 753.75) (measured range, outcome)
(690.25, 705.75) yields -0.127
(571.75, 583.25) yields -0.153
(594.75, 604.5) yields -0.205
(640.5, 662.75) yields -0.105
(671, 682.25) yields -0.066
